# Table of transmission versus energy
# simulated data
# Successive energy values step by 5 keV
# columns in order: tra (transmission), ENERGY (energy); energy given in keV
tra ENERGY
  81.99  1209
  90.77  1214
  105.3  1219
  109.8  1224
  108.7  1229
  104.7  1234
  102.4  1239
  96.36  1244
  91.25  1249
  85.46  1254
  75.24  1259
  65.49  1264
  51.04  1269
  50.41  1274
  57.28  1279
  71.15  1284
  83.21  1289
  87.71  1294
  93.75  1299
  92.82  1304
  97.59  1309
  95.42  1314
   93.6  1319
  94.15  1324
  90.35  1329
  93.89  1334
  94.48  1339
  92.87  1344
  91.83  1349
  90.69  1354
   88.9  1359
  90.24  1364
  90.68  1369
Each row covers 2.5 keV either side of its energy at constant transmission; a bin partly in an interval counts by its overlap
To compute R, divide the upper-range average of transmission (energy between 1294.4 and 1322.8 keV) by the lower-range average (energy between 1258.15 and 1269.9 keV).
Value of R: 1.5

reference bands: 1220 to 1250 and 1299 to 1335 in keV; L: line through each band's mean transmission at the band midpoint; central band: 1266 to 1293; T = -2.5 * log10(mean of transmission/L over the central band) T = 0.46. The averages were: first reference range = 103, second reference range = 94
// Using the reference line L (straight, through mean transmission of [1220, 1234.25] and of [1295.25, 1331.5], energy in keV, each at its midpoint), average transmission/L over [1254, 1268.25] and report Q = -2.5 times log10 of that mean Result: 0.40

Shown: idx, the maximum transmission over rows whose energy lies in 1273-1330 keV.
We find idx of 97.59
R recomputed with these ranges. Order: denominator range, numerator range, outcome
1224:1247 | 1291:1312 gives 0.90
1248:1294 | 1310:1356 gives 1.33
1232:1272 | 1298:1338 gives 1.13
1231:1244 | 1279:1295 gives 0.75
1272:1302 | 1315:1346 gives 1.25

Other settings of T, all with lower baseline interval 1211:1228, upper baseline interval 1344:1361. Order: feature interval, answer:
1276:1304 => 0.21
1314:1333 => 0.00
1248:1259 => 0.17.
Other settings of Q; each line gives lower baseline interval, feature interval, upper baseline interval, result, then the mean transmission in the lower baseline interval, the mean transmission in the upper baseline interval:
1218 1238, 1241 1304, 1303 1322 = 0.30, 107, 95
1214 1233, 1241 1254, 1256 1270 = -0.14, 105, 66.1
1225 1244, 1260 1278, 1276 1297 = 0.43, 104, 74.7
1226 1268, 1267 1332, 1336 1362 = 0.12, 90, 91.8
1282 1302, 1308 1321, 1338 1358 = -0.09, 84.5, 92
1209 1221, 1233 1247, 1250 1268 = -0.20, 94.4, 74.7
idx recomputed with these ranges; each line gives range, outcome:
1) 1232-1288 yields 104.7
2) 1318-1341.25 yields 94.48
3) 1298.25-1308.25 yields 93.75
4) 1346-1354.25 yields 91.83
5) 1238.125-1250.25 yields 102.4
